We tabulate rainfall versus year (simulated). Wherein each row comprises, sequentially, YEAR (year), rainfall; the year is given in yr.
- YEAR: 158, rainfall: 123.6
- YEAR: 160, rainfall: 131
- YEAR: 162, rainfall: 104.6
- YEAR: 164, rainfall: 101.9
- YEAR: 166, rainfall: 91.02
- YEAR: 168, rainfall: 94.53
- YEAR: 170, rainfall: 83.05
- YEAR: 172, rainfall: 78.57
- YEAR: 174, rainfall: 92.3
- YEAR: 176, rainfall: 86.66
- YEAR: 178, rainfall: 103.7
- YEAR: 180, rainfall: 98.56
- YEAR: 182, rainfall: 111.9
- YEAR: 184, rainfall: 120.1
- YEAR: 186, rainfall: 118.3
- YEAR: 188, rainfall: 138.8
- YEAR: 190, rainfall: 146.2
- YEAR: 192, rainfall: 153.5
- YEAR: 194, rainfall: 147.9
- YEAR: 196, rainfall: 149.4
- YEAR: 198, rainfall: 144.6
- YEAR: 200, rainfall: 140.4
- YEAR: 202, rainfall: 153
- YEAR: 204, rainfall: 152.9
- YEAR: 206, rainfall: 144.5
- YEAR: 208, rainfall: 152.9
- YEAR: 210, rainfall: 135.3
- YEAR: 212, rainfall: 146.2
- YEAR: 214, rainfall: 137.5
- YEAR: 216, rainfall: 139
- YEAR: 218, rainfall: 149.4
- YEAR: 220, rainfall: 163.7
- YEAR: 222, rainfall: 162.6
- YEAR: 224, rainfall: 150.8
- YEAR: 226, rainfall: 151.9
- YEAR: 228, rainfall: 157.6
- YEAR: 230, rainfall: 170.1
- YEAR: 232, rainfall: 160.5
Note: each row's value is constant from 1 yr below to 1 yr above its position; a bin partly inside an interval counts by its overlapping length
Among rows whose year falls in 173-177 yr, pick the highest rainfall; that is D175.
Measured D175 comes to 92.3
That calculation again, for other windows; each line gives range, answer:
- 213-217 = 139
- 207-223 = 163.7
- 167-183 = 111.9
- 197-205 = 153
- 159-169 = 131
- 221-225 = 162.6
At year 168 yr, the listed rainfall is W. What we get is 94.53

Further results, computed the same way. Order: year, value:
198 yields 144.6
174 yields 92.3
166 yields 91.02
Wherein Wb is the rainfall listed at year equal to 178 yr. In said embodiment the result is 103.7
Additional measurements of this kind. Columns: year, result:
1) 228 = 157.6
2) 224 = 150.8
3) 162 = 104.6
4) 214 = 137.5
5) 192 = 153.5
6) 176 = 86.66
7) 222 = 162.6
